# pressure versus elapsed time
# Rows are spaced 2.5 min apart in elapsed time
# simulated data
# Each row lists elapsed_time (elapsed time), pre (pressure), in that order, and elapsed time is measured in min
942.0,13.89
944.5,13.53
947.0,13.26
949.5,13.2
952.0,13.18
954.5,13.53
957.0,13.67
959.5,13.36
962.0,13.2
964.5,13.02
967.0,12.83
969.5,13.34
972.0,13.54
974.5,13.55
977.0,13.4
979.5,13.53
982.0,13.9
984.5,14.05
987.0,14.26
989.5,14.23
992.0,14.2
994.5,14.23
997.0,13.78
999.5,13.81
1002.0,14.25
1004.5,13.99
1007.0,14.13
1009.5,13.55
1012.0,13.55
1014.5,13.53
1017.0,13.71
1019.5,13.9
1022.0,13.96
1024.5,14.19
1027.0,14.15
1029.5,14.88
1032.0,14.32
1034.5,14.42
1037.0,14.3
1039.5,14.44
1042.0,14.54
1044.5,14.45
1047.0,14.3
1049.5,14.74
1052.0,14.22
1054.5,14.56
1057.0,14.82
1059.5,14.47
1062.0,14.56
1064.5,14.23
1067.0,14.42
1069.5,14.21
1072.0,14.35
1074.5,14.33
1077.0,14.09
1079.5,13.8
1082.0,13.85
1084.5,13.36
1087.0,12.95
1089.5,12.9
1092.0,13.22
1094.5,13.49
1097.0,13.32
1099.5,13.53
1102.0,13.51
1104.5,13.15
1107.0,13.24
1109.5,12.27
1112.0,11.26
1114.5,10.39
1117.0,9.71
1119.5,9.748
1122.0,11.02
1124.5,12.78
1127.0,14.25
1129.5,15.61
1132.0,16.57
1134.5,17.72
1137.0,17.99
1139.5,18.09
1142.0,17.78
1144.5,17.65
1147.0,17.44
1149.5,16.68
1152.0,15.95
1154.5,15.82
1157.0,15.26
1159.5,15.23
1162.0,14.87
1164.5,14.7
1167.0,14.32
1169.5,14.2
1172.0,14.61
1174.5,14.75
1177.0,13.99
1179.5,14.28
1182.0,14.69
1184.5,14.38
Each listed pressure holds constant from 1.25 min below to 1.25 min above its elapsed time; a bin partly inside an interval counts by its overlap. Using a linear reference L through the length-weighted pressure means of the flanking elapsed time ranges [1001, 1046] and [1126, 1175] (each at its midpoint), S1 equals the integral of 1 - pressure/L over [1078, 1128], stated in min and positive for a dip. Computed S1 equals 8.8 min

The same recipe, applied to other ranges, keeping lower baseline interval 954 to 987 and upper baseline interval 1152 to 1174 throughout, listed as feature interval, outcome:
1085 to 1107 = 1.8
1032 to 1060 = -0.8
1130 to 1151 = -3.8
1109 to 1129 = 4.2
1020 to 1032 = -0.3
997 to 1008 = -0.2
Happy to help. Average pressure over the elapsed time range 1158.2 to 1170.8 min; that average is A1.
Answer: 14.7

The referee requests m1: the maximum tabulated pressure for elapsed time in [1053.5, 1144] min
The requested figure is 18.09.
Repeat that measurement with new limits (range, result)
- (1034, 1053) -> 14.74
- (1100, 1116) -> 13.51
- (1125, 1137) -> 17.99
